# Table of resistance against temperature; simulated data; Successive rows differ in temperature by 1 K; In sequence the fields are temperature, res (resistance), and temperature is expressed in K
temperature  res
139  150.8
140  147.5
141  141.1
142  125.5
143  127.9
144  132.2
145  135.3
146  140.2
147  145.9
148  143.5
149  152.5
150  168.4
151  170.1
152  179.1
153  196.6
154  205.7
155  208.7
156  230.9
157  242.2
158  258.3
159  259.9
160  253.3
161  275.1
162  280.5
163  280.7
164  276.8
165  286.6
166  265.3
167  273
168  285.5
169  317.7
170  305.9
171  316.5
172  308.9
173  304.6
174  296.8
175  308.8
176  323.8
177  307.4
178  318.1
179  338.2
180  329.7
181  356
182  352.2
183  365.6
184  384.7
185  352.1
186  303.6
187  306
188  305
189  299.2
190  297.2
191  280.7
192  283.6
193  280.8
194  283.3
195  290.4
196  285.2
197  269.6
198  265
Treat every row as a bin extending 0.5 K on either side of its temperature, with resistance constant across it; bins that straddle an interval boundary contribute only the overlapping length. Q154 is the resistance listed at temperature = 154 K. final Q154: 205.7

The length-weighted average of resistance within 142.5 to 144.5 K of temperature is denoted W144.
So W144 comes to 130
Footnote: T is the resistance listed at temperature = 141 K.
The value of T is 141.1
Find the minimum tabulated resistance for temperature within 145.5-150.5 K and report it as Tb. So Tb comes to 140.2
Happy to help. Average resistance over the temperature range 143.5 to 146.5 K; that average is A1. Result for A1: 136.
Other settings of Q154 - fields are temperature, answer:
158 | 258.3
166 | 265.3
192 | 283.6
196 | 285.2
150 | 168.4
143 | 127.9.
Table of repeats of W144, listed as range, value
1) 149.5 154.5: 184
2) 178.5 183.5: 348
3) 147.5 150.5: 155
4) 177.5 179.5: 328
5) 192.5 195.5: 285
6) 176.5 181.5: 330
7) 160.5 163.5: 279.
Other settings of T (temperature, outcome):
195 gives 290.4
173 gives 304.6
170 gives 305.9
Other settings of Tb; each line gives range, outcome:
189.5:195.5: 280.7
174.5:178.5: 307.4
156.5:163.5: 242.2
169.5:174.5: 296.8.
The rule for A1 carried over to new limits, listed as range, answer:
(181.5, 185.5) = 364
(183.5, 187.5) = 337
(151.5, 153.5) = 188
